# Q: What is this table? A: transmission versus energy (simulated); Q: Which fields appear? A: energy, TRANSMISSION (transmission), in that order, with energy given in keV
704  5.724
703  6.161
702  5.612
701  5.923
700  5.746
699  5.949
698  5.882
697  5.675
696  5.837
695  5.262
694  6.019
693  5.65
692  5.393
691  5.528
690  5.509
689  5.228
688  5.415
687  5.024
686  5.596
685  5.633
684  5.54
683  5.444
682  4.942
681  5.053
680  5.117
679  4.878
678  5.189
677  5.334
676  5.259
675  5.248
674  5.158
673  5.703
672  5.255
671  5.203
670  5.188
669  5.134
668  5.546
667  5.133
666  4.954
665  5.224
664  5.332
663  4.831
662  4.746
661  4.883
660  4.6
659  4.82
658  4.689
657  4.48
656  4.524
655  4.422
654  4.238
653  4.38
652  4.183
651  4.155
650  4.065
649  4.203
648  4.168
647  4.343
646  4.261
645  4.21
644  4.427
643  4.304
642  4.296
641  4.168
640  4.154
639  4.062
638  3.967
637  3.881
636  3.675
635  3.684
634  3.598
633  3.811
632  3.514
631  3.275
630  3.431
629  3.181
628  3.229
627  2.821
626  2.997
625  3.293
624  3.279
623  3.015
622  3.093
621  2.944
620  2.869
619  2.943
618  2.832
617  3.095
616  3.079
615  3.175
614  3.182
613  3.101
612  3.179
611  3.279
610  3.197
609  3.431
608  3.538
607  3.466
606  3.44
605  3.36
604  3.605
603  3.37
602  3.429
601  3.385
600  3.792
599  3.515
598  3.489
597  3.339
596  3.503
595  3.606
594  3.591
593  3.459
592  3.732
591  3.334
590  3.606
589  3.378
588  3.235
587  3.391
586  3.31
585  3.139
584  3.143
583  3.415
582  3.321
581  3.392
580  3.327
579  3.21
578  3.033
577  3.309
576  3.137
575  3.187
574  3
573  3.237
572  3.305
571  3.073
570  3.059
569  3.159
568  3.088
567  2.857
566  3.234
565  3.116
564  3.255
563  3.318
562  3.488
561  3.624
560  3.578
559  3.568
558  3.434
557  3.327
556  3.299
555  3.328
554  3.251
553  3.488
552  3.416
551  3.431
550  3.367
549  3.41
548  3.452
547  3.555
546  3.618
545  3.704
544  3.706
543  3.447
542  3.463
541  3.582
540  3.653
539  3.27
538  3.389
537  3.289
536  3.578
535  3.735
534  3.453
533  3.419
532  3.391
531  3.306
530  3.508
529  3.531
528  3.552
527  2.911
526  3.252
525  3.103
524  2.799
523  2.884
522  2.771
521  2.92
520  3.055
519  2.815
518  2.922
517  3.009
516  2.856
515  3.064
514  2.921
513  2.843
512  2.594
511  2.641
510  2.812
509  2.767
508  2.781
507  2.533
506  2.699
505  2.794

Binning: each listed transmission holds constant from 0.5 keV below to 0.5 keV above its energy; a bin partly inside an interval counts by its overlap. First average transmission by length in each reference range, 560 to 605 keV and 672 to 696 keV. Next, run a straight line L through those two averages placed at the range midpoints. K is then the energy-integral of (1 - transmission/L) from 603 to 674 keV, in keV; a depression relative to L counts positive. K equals 8.14 keV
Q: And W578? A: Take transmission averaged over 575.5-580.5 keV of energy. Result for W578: 3.2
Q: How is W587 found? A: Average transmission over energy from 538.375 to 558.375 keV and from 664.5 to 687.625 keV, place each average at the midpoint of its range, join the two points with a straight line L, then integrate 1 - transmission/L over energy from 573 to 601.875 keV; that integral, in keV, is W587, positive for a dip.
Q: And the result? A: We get 4.6 keV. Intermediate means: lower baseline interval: 3.46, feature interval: 3.37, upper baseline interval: 5.25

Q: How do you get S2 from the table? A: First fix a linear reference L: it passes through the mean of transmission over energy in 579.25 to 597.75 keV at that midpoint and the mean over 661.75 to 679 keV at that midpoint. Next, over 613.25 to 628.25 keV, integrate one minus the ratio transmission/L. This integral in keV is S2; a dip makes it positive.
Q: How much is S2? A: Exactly 3.8 keV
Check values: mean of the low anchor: 3.4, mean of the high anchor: 5.2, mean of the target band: 3.05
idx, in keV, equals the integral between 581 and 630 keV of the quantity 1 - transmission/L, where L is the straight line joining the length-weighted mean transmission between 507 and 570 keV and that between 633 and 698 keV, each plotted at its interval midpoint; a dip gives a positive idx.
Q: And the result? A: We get 9.3 keV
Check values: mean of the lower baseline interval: 3.24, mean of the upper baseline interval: 4.84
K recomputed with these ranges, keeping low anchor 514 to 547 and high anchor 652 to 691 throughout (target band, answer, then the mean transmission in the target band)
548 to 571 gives 2.0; 3.32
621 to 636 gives 4.1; 3.3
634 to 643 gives 1.3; 3.98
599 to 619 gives 4.5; 3.31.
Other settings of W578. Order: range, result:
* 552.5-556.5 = 3.34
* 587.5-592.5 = 3.46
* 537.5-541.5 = 3.47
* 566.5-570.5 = 3.04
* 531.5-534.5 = 3.42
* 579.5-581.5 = 3.36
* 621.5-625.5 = 3.17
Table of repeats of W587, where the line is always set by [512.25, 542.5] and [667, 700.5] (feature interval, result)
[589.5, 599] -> 1.4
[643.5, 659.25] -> 1.9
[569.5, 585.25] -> 2.8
